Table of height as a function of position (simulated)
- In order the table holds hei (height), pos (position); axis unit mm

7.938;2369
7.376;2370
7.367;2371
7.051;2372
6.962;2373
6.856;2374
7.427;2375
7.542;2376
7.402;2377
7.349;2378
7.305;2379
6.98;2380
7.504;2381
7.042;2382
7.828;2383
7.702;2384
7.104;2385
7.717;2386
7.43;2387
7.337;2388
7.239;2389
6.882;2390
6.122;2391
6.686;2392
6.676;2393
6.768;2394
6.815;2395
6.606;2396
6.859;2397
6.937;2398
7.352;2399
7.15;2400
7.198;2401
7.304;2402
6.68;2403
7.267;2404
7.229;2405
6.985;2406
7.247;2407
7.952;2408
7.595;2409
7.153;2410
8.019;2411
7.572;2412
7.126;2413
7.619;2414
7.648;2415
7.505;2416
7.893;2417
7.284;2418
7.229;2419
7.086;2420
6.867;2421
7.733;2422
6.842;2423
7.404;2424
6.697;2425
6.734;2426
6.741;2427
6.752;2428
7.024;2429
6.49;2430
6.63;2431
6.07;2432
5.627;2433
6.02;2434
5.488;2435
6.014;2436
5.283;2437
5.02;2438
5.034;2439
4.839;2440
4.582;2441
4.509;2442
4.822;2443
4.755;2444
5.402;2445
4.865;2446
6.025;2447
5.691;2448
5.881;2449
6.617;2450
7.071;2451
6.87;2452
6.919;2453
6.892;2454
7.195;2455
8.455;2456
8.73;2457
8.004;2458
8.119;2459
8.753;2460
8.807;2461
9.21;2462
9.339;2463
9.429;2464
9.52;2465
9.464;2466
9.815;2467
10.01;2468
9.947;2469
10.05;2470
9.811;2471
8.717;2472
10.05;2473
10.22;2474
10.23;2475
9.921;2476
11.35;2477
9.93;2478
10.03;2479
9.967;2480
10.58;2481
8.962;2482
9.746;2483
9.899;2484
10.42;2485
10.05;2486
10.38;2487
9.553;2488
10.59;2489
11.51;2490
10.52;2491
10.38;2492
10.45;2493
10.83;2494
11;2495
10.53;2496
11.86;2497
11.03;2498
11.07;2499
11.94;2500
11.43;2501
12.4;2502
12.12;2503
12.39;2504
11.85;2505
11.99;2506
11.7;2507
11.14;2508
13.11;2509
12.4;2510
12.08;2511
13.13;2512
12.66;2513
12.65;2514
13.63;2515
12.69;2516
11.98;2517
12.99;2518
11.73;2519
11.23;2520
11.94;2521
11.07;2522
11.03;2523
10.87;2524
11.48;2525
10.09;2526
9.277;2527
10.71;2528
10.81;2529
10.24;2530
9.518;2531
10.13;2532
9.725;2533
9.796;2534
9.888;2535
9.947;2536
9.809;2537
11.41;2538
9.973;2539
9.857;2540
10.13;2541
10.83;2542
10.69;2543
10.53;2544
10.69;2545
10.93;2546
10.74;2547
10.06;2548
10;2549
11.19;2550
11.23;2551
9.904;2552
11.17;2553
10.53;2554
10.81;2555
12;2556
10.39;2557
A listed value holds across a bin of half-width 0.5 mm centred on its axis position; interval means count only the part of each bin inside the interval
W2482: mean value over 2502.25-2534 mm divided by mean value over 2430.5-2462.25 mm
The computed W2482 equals 1.81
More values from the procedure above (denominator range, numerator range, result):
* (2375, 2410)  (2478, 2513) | 1.55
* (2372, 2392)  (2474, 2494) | 1.42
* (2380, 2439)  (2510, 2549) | 1.58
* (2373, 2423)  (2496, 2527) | 1.64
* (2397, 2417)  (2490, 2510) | 1.56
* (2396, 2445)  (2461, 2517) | 1.63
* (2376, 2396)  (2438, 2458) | 0.85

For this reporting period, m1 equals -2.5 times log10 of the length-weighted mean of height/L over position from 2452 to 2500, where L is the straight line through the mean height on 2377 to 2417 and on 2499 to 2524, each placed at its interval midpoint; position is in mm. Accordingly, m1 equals 0.09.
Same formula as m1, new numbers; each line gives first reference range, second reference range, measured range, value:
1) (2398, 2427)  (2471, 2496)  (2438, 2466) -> 0.285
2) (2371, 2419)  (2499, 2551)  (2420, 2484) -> 0.182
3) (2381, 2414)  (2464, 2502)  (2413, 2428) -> 0.115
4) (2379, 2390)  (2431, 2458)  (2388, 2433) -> -0.049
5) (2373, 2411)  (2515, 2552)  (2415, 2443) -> 0.261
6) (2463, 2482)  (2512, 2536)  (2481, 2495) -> -0.001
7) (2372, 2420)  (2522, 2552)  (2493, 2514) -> -0.220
